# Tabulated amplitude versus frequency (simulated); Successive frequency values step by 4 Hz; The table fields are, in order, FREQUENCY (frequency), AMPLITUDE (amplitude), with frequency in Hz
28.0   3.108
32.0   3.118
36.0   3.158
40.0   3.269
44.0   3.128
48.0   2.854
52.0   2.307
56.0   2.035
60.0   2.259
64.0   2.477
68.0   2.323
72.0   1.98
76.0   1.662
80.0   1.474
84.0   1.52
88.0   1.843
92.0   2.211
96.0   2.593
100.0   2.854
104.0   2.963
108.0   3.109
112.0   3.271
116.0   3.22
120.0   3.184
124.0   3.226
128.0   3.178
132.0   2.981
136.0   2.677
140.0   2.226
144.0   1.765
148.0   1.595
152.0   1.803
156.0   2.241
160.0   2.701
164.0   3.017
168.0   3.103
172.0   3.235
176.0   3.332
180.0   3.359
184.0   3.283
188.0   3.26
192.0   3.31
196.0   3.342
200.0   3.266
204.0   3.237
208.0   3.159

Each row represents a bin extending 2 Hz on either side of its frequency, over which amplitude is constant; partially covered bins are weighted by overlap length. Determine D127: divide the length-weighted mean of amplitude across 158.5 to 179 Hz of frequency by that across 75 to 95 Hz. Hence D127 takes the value 1.7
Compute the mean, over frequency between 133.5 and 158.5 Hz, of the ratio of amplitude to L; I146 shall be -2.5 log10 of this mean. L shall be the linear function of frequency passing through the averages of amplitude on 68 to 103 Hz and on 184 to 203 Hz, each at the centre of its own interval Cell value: 0.30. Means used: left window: 2.06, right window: 3.29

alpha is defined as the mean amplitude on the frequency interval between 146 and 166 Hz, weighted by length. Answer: 2.27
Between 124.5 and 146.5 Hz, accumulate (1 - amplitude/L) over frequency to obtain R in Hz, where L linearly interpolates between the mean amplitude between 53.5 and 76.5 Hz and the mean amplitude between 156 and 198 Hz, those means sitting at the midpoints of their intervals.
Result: 1.4 Hz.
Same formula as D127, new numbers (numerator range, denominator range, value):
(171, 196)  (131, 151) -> 1.51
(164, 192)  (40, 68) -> 1.27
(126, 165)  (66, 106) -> 1.12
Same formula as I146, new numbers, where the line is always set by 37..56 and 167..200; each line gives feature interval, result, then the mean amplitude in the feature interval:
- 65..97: 0.444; 1.95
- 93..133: 0.002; 3.04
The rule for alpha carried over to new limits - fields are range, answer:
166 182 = 3.26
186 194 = 3.29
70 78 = 1.82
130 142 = 2.63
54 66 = 2.26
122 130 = 3.2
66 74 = 2.15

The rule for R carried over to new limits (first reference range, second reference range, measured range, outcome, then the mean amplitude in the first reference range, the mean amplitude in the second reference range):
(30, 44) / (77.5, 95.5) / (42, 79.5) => 3.5 Hz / 3.17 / 1.83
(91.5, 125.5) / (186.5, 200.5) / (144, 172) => 6.6 Hz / 2.99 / 3.3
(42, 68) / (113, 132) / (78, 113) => 6.3 Hz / 2.5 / 3.18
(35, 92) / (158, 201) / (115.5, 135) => -2.5 Hz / 2.29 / 3.2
